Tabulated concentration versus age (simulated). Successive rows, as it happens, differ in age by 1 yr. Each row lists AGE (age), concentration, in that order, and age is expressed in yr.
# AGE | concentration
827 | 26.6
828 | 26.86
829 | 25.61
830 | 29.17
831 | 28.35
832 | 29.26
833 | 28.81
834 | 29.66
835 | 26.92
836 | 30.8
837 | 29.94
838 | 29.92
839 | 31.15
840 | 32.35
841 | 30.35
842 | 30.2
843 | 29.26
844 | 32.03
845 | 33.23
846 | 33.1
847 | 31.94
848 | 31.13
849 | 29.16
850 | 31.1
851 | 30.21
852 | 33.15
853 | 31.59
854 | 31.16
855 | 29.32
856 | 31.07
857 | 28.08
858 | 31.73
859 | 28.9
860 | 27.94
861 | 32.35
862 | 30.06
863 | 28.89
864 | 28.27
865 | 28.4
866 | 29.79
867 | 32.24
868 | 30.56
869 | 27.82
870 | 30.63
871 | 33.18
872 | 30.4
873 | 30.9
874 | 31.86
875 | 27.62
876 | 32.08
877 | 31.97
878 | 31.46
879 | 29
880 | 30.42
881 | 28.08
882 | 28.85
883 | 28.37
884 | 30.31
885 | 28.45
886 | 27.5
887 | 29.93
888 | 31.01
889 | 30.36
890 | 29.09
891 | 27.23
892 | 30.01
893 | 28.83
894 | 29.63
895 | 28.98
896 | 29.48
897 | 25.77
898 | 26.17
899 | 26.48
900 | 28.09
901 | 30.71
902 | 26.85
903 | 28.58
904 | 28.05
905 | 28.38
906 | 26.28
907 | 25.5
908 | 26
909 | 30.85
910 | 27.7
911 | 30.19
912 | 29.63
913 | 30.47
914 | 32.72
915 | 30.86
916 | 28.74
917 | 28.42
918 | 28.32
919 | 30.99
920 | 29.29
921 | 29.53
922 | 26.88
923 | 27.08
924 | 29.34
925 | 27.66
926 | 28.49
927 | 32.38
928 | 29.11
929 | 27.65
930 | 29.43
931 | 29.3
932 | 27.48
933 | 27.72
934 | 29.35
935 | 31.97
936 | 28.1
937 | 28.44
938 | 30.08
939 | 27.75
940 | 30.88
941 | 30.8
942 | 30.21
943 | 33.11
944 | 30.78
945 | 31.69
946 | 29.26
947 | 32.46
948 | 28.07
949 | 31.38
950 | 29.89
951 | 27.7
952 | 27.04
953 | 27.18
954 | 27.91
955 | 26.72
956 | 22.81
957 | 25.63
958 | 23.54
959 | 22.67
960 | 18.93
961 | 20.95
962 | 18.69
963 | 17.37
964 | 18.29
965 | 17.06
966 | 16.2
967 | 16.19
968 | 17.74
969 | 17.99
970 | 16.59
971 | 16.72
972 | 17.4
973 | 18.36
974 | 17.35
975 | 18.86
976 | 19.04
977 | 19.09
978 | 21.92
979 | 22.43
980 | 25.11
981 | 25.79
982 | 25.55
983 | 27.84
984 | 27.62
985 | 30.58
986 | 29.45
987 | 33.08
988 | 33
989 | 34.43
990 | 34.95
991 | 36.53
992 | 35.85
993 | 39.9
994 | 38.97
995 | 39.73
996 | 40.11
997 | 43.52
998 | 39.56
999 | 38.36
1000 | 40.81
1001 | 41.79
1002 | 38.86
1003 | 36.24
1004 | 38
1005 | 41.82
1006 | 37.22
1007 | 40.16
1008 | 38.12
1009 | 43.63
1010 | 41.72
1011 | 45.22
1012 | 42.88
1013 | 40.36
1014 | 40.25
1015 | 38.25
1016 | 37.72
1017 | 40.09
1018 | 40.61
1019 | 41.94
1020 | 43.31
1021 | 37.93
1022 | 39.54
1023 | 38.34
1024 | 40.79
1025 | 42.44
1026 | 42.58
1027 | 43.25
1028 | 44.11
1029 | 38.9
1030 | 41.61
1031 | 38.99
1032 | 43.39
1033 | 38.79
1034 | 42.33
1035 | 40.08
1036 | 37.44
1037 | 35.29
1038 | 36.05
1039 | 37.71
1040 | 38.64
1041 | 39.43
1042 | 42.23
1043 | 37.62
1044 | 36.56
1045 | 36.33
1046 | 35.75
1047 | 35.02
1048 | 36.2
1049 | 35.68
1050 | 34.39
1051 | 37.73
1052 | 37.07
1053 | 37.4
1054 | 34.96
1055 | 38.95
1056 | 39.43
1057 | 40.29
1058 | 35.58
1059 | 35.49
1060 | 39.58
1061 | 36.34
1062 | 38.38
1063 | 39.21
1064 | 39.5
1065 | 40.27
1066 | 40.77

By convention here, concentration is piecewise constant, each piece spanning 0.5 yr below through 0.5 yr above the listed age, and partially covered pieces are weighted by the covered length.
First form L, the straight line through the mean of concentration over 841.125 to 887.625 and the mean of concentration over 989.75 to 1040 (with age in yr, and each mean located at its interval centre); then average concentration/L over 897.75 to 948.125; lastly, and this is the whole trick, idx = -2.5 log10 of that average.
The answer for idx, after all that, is 0.17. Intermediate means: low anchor 30.3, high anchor 39.9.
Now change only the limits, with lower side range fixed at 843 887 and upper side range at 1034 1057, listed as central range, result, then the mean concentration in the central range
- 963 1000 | 0.28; 27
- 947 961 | 0.28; 26.2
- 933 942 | 0.12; 29.6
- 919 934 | 0.14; 28.8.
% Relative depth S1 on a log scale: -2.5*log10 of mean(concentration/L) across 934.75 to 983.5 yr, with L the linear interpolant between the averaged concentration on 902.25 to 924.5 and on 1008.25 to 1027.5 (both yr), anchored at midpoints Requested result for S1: 0.36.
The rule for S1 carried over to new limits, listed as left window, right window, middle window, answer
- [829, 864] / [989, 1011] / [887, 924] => 0.17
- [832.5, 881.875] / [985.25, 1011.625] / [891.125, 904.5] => 0.16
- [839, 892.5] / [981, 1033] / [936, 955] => 0.18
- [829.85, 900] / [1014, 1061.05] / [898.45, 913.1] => 0.14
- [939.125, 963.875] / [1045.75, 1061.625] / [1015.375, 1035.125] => -0.20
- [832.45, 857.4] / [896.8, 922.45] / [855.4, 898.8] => 0.00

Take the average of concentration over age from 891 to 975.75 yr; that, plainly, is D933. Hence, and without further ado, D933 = 26.6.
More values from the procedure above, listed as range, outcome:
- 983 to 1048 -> 38.7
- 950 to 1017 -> 29.8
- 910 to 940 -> 29.2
